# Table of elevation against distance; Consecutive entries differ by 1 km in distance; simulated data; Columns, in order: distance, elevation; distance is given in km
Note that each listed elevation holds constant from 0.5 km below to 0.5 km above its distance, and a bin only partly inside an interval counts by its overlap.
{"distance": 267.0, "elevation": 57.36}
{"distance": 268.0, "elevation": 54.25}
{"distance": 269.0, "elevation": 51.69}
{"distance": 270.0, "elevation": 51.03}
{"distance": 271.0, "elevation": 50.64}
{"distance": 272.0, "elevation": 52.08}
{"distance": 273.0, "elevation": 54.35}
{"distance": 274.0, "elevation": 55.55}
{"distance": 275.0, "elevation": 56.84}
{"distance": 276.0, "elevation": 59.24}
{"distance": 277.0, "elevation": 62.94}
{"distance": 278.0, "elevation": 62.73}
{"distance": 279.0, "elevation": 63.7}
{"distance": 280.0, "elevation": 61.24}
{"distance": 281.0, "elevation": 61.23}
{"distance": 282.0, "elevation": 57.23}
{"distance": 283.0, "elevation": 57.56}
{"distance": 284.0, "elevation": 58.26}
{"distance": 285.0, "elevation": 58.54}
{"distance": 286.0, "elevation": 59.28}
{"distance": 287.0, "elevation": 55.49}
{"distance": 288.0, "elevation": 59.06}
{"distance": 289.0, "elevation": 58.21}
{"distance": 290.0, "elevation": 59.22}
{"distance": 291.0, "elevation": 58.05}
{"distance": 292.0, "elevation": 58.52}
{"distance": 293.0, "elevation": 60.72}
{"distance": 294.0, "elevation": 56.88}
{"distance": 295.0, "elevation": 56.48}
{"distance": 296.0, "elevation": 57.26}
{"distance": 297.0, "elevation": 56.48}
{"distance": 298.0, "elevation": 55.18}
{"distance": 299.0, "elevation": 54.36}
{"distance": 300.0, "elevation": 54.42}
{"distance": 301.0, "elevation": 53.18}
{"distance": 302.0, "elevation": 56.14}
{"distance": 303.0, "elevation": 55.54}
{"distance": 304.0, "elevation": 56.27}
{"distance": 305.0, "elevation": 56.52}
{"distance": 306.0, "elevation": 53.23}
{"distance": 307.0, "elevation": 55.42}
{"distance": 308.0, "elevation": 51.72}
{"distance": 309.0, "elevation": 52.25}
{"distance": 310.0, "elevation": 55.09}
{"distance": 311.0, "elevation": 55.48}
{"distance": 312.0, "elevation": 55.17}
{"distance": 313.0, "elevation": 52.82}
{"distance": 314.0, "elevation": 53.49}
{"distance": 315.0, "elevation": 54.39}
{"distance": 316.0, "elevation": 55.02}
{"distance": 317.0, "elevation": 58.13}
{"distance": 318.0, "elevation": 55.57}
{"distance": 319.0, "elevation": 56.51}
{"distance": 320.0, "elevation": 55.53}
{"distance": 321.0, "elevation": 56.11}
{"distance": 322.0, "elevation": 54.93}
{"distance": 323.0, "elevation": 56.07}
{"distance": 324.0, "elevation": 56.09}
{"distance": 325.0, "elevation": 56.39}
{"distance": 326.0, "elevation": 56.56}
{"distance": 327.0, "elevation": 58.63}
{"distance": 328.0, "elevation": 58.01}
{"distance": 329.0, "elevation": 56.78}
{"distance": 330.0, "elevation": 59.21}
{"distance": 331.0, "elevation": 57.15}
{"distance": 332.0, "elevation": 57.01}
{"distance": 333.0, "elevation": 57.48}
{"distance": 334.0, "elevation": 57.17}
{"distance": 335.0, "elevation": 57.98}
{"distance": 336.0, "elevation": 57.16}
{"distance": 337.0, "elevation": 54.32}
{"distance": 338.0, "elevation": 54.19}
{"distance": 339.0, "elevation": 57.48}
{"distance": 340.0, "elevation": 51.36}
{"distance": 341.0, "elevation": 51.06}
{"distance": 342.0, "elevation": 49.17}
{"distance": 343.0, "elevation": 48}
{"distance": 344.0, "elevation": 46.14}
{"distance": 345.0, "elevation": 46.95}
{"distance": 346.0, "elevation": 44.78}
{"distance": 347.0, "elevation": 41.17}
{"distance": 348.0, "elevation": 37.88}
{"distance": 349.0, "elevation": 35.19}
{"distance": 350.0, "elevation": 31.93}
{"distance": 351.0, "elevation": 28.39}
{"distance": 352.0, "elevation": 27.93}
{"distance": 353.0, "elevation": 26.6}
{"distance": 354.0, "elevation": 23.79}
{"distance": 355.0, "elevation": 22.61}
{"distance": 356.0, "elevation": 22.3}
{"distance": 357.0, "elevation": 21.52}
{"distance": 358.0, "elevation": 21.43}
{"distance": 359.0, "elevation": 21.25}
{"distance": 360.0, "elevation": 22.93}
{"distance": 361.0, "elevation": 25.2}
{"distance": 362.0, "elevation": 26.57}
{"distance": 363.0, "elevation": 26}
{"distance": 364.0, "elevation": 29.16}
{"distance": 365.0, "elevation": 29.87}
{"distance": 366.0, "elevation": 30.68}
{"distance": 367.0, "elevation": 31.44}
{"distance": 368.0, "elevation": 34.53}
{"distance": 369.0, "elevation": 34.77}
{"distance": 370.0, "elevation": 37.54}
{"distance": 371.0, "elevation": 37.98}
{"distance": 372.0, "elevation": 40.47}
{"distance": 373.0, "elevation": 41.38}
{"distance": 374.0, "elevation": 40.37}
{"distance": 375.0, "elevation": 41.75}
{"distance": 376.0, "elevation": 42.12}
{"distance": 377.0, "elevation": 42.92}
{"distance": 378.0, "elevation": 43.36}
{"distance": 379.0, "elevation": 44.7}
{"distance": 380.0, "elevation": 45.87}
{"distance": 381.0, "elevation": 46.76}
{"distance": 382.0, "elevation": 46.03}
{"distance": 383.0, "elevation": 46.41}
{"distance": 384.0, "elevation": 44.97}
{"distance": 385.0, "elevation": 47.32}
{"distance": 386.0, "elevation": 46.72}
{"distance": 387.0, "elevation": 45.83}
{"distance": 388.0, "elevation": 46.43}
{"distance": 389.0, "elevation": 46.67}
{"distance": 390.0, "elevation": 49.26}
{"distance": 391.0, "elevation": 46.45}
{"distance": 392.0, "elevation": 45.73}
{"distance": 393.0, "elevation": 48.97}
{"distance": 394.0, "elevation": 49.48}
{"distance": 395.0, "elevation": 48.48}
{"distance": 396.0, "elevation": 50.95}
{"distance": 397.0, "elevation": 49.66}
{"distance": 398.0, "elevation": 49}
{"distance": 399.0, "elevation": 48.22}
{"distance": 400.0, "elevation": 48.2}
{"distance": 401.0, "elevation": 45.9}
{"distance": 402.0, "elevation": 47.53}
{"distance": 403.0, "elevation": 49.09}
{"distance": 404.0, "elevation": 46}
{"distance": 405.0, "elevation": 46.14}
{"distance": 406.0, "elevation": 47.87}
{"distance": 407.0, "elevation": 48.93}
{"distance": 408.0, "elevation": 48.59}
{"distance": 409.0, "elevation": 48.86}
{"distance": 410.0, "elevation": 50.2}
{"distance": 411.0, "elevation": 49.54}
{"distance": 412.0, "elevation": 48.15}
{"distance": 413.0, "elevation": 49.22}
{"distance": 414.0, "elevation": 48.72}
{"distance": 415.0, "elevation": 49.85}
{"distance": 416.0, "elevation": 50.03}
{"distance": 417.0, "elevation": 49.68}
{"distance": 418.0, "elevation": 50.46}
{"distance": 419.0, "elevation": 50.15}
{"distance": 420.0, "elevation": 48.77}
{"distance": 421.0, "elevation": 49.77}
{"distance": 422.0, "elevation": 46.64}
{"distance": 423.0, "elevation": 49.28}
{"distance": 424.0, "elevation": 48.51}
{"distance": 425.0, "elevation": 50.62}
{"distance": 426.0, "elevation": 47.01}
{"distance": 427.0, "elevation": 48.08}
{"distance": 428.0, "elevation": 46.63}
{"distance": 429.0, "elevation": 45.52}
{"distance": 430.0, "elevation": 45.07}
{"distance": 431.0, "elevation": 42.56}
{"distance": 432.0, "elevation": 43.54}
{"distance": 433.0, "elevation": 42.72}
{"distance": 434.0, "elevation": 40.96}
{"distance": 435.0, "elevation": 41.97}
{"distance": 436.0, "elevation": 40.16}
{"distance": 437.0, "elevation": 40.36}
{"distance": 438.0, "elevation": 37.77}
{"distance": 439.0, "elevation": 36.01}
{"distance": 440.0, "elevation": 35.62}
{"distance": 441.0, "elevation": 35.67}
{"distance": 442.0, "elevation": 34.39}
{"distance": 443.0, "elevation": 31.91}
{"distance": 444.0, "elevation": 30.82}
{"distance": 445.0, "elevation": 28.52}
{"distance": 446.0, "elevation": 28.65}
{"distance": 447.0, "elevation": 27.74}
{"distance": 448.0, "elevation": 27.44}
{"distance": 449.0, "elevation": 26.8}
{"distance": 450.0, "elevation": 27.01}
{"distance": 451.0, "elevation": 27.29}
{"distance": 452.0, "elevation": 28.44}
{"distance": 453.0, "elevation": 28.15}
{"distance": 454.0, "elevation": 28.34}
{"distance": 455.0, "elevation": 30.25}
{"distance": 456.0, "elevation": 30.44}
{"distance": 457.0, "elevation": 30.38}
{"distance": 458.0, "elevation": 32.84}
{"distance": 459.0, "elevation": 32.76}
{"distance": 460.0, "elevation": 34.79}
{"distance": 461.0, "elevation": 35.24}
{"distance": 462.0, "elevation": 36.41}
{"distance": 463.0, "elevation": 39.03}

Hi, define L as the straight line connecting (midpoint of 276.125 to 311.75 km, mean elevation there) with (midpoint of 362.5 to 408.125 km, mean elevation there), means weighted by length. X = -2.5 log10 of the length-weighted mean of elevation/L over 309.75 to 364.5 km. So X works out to 0.13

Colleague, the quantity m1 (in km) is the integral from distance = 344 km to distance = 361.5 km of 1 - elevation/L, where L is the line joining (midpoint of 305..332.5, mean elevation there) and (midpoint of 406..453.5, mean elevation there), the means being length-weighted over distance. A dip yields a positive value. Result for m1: 7.3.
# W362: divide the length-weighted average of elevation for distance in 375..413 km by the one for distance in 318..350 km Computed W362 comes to 0.90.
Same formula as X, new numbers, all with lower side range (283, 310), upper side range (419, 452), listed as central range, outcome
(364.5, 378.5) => 0.24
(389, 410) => -0.11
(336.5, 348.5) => 0.05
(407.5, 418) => -0.17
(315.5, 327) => -0.06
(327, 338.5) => -0.10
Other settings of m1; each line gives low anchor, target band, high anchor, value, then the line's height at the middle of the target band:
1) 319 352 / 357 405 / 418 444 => 6.2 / 47.3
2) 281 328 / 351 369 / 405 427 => 9.0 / 52.6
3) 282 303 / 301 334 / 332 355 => -3.2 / 51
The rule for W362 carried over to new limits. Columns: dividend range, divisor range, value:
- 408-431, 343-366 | 1.60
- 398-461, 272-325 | 0.73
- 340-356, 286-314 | 0.67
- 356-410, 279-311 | 0.73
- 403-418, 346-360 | 1.72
